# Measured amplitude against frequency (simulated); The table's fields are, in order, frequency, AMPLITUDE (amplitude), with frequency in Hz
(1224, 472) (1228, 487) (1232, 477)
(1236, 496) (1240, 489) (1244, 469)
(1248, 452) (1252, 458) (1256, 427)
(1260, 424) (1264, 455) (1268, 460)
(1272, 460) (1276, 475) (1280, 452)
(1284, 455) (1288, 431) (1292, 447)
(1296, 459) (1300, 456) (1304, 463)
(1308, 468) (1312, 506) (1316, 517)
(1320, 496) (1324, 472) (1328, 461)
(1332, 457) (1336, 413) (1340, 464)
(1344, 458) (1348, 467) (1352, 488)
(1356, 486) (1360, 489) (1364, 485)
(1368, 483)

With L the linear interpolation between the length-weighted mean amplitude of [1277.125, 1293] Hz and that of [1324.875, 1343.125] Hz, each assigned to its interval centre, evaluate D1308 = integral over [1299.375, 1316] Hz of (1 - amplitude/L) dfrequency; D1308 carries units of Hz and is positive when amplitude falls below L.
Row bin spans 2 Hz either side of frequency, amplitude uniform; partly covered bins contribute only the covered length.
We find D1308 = -1.1 Hz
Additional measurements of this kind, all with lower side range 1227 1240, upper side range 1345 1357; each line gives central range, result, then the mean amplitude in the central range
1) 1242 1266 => 1.9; 448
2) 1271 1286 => 0.7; 461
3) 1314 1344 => 0.7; 468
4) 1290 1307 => 0.9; 457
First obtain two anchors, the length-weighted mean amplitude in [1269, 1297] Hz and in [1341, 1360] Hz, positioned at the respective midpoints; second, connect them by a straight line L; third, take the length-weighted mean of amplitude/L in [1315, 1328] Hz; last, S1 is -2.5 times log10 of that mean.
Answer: -0.05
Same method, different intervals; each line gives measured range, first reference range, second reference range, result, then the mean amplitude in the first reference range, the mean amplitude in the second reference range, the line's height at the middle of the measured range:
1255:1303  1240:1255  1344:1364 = 0.04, 461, 480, 467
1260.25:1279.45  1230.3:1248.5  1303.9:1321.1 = 0.06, 479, 493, 484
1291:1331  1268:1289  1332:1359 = -0.04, 456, 463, 460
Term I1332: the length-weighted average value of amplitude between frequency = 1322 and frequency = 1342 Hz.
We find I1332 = 453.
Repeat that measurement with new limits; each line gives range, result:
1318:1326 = 484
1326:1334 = 459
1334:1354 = 458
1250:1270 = 445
